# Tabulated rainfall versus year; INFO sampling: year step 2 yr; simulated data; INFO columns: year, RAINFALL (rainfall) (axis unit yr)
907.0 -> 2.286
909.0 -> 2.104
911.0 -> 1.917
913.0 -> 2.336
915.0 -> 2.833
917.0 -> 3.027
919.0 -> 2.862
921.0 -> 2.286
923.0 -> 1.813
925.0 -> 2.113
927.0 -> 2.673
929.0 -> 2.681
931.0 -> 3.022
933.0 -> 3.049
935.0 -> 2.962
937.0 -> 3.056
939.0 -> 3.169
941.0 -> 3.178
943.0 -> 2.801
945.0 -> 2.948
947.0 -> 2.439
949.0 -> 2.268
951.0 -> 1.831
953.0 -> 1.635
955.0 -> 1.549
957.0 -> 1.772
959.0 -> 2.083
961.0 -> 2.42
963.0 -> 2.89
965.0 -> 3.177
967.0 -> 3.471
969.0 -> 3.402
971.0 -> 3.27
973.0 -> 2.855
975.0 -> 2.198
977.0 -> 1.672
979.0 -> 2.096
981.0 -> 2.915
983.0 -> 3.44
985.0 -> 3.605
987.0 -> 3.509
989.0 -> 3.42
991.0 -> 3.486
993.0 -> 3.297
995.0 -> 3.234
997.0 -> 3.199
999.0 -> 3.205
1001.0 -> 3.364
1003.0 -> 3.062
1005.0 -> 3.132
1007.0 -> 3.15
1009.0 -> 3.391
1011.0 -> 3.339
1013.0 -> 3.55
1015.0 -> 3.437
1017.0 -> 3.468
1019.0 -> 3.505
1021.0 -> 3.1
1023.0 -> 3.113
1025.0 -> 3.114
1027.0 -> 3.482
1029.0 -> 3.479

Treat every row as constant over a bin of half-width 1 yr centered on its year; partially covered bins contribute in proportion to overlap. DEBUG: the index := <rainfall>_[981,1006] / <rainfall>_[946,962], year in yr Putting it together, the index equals 1.66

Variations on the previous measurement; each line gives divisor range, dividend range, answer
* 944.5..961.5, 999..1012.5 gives 1.57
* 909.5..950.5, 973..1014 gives 1.17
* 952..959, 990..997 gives 1.94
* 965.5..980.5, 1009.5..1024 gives 1.23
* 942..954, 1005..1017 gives 1.45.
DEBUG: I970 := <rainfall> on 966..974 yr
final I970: 3.25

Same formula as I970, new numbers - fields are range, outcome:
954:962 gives 1.96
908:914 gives 2.12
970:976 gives 2.77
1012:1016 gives 3.49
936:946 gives 3.03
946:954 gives 2.04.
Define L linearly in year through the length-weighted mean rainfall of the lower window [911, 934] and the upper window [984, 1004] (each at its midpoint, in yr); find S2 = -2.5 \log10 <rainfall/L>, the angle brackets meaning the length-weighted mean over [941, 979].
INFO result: 0.19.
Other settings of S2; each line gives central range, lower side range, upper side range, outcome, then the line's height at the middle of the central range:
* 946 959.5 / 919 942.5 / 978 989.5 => 0.44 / 2.91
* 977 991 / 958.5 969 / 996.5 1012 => 0.00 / 3.07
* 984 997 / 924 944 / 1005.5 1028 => -0.07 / 3.18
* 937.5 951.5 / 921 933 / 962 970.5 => 0.04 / 2.83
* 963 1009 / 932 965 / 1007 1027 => -0.05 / 2.97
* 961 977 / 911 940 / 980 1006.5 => 0.06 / 3.07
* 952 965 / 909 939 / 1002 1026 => 0.32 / 2.87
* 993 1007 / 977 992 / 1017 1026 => -0.01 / 3.16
